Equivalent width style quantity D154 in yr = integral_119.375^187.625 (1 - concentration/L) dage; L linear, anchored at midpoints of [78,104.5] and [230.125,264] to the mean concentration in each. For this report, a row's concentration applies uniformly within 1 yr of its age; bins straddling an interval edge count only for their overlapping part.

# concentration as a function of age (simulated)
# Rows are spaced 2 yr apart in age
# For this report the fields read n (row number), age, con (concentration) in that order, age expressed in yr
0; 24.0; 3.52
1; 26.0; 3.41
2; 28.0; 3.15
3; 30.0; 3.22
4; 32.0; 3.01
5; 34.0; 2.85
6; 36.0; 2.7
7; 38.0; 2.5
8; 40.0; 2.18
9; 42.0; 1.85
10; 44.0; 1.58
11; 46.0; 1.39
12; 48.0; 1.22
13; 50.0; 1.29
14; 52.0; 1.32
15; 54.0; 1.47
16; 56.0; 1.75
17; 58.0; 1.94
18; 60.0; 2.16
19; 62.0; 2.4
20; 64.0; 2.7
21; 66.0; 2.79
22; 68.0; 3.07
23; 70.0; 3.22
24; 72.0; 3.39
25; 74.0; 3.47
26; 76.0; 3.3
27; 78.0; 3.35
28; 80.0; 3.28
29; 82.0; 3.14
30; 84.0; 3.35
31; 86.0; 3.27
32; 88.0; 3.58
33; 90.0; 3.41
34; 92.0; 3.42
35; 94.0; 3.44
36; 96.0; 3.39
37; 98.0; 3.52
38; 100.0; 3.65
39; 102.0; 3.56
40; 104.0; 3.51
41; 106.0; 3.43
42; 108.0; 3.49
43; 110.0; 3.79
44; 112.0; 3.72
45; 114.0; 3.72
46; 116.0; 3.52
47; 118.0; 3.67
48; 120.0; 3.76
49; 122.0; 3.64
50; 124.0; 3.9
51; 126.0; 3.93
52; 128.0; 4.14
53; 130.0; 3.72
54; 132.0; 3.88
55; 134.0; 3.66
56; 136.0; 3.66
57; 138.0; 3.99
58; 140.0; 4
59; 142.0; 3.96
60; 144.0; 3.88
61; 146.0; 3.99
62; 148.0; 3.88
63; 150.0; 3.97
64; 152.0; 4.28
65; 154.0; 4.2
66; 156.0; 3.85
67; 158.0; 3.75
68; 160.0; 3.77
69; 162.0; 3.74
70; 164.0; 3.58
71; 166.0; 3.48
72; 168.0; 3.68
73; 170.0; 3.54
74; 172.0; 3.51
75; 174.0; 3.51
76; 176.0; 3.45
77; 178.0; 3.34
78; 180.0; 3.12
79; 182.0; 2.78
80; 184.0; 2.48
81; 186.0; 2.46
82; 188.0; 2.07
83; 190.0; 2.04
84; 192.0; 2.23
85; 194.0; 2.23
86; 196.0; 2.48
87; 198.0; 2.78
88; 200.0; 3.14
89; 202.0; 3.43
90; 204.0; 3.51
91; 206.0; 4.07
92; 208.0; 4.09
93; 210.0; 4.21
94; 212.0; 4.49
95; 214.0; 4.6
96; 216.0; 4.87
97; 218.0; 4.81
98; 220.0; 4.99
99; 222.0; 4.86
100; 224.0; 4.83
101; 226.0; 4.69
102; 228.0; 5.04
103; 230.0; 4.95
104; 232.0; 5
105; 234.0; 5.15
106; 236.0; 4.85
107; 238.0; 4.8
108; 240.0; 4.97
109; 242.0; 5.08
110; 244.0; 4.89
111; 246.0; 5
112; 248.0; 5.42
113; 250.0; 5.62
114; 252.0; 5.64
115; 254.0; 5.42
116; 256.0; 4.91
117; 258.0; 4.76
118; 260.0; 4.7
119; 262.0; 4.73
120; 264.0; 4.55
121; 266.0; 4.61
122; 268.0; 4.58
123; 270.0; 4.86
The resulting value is 6.67 yr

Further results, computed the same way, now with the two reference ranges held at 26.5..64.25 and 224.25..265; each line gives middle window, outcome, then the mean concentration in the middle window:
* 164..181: 2.17 yr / 3.46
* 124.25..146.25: -2.91 yr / 3.89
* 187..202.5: 6.41 yr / 2.52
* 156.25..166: 0.28 yr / 3.7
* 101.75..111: -1.64 yr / 3.56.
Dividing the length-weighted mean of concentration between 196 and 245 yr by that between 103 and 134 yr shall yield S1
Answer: 1.20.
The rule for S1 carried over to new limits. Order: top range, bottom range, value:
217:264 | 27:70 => 2.23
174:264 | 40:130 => 1.38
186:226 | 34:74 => 1.66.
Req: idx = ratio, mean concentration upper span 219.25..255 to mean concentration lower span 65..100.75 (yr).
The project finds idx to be 1.5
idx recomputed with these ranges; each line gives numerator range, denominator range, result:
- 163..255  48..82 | 1.59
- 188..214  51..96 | 1.12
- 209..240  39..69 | 2.48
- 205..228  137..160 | 1.16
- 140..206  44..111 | 1.16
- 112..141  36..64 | 2.06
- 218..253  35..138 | 1.65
